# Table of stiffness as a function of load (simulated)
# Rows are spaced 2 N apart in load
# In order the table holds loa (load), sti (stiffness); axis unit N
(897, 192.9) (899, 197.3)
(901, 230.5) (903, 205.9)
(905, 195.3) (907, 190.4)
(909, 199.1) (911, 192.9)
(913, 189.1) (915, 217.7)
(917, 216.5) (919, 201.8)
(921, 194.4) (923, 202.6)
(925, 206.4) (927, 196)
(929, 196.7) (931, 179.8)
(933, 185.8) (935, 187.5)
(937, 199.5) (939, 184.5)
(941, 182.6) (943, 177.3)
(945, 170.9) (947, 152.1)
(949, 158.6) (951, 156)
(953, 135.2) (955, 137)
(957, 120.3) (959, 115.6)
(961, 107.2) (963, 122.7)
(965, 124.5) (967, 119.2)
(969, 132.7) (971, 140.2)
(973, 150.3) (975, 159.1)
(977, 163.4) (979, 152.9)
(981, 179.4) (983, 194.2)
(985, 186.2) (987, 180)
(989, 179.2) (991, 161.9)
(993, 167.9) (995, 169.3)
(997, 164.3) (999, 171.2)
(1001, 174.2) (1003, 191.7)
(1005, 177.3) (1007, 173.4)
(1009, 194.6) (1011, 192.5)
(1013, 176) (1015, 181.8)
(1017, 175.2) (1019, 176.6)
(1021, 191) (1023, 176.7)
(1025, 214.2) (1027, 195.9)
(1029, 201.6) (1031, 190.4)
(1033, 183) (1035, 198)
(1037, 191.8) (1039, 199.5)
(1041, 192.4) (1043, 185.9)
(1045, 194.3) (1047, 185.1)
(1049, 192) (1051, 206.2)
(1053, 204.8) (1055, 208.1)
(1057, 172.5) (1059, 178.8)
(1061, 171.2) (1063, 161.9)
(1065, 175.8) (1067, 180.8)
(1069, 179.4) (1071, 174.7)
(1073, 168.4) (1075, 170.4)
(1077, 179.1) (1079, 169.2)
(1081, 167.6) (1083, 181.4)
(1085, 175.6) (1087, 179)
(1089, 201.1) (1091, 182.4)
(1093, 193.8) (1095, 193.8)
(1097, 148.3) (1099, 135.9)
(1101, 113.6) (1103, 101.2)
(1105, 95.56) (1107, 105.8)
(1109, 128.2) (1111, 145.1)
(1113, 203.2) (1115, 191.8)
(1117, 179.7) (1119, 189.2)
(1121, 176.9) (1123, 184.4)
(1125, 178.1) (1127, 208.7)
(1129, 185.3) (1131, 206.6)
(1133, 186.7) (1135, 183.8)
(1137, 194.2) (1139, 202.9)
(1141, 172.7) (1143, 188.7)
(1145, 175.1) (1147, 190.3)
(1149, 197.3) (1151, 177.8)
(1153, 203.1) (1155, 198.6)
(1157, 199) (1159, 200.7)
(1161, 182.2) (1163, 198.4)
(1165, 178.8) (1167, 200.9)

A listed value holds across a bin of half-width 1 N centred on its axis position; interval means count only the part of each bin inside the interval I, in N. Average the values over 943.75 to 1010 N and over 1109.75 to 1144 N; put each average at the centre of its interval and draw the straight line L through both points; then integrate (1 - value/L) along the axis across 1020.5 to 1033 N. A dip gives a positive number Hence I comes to -2.04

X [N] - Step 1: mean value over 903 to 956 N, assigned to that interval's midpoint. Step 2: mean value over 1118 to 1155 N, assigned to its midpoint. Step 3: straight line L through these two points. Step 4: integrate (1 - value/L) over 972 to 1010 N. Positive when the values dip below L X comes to 2.7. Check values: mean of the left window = 185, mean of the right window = 189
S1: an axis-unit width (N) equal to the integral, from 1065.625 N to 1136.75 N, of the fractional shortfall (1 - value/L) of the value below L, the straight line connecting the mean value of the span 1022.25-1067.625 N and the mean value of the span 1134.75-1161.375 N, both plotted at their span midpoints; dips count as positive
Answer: 7.6 N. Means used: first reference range 190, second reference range 191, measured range 170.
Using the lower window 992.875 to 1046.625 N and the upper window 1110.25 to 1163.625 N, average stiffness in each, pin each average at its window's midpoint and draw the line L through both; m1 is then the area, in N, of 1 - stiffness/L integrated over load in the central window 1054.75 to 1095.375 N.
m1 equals 1.9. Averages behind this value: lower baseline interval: 185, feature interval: 179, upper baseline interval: 189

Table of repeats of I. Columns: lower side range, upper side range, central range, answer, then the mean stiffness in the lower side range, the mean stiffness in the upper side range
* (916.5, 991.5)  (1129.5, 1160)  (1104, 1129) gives 2.9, 166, 192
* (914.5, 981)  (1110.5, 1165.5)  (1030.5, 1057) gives -2.5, 165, 189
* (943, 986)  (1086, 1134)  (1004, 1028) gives -4.8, 147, 167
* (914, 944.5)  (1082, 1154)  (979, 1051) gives 0.3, 195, 174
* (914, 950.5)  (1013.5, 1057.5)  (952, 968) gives 5.7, 189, 192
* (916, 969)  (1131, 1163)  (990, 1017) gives -0.5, 166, 191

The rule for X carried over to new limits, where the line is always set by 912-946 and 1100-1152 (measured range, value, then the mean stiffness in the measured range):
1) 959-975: 5.1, 129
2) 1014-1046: -1.5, 191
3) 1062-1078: 0.4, 174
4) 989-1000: 1.1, 168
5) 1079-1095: -0.6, 183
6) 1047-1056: -1.0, 201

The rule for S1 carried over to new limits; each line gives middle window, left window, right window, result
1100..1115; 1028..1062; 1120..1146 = 4.5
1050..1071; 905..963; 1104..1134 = -1.3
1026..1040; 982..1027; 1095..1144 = -1.3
